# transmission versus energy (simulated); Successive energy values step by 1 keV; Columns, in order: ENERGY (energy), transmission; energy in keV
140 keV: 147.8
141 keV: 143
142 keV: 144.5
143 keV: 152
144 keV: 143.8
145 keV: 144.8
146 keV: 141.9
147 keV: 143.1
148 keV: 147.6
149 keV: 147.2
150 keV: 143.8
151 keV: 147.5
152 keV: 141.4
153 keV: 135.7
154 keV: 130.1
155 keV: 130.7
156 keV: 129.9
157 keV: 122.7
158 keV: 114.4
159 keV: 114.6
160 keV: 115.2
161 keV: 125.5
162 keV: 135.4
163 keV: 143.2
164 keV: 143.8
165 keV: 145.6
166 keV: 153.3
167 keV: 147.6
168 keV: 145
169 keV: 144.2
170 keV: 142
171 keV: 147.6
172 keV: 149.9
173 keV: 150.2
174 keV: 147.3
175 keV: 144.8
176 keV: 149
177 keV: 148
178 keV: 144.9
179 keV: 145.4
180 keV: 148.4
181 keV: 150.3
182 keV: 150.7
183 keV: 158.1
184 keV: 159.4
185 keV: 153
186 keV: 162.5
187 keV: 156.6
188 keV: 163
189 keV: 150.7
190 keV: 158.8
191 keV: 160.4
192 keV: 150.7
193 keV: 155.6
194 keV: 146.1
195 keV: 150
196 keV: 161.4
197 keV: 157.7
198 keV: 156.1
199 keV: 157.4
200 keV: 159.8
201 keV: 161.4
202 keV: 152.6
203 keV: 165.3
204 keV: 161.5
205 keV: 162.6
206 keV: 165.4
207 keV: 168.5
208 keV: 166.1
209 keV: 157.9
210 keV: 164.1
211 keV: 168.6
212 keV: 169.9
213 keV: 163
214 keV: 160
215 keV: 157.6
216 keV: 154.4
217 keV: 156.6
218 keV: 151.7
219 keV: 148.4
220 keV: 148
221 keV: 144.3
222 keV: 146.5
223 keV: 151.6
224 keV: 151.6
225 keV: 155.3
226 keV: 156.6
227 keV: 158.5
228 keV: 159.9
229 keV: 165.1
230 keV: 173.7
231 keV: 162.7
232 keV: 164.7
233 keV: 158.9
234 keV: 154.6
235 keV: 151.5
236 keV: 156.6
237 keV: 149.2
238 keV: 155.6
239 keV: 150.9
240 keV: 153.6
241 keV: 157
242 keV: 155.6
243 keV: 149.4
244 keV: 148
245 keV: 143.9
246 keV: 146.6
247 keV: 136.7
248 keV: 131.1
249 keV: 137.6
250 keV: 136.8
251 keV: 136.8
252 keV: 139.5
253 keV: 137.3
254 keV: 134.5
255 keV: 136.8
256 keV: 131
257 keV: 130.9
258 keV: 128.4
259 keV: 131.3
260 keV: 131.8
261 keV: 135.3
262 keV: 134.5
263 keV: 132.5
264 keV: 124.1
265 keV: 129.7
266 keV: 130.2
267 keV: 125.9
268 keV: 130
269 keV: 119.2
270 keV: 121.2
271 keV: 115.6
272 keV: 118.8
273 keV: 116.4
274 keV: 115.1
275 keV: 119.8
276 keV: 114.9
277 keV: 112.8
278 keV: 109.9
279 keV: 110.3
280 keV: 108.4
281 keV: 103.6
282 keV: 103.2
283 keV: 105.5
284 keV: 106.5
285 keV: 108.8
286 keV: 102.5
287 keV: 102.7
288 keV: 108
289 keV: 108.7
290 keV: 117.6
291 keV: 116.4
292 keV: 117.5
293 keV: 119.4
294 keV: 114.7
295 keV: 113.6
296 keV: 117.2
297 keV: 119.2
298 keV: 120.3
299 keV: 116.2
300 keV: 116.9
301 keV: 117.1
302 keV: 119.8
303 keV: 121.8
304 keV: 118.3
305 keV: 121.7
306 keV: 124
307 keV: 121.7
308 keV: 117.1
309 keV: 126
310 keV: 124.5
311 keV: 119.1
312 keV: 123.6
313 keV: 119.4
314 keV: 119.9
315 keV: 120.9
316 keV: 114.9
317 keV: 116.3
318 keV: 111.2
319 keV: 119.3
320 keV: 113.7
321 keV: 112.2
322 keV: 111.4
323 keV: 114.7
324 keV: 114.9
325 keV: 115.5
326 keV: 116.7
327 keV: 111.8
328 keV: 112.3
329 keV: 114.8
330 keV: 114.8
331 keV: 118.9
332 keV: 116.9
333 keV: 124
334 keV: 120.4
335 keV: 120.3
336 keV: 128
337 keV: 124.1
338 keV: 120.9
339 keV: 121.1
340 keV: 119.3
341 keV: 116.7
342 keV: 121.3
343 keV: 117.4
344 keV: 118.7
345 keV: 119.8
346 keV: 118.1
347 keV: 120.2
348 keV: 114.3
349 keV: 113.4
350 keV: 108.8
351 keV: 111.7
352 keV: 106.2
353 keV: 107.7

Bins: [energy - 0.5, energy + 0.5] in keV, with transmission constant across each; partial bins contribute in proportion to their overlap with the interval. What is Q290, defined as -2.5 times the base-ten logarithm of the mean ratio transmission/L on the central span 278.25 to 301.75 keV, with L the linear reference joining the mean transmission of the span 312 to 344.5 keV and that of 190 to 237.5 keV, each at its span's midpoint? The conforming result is 0.17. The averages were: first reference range 158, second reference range 118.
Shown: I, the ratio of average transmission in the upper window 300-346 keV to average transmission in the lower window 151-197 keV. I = 0.82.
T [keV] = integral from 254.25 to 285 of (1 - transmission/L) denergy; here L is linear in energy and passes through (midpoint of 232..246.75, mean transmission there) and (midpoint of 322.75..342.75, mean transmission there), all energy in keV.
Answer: 4.5 keV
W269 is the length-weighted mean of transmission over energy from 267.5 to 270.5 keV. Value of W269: 123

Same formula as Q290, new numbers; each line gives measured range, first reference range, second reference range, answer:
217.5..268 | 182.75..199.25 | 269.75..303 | -0.09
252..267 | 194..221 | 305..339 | 0.07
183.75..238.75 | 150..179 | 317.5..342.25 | -0.19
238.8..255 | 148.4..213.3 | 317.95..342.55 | -0.06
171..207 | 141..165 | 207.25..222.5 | -0.04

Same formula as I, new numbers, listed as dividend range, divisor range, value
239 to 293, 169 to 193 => 0.83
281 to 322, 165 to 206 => 0.75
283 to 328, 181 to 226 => 0.74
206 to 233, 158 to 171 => 1.16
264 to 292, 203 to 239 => 0.72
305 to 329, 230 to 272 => 0.84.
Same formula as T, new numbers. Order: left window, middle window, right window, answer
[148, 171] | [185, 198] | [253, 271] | -2.1 keV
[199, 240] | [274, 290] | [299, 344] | 3.0 keV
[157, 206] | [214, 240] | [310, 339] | -3.0 keV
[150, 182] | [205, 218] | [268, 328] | -3.0 keV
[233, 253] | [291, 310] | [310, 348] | 1.3 keV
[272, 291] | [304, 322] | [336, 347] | -0.6 keV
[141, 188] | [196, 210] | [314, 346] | -2.4 keV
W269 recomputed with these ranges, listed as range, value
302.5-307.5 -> 122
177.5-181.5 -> 147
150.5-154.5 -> 139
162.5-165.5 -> 144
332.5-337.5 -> 123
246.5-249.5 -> 135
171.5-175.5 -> 148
